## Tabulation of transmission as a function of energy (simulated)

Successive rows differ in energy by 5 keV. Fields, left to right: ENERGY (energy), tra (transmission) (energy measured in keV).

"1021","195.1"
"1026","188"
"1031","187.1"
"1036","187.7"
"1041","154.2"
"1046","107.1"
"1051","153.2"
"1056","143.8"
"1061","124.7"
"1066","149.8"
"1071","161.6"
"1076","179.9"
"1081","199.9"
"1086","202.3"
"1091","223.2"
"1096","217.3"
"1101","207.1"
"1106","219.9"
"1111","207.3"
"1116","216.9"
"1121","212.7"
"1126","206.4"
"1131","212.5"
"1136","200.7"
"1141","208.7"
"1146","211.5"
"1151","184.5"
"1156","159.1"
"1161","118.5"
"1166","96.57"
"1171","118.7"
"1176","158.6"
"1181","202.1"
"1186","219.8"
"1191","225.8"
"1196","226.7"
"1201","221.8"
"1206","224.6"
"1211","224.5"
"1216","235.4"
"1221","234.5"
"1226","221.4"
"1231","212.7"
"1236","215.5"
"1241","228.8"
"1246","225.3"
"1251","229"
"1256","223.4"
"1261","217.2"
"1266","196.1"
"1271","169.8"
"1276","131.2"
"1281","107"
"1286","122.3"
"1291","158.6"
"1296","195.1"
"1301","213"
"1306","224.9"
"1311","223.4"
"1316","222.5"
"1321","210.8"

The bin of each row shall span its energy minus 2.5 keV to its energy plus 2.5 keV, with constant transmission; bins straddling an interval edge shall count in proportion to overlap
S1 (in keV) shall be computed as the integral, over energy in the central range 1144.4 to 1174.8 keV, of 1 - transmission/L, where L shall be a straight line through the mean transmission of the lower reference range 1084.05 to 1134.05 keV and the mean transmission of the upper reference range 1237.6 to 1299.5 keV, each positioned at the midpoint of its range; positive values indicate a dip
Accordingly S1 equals 8.5 keV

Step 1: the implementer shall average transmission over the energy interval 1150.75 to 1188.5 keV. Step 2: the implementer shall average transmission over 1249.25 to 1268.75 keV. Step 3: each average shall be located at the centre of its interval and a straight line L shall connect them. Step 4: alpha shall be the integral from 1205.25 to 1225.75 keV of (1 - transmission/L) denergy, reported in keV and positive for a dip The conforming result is -4.7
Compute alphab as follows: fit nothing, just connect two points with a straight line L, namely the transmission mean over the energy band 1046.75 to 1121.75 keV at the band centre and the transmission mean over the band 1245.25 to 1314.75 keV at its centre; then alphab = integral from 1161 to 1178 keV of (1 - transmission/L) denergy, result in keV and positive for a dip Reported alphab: 5.8 keV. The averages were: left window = 186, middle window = 123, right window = 188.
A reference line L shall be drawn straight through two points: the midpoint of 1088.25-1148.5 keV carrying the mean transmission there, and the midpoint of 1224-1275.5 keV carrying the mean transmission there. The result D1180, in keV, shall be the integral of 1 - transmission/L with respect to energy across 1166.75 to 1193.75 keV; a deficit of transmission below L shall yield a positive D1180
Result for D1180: 4.0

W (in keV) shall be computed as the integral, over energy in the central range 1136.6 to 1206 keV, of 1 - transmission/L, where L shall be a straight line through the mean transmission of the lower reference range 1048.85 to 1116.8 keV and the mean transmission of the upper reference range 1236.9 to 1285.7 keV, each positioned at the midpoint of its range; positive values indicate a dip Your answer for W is 1.7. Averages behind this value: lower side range 186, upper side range 190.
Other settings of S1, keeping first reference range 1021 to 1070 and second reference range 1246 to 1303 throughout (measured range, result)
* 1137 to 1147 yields -2.49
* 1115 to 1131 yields -4.52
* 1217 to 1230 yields -3.86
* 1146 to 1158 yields -0.91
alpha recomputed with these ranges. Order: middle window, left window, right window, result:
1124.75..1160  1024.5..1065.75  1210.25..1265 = -0.9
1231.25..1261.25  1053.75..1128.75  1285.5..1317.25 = -4.1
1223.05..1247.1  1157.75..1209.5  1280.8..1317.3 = -4.8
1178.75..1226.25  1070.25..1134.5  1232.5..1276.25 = -3.8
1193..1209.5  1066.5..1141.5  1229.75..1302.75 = -2.5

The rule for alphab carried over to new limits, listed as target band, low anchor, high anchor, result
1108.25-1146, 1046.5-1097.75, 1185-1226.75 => -2.92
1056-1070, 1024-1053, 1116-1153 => 2.64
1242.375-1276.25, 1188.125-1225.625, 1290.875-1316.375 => 2.08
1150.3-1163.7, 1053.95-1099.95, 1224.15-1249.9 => 3.41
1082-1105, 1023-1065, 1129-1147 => -3.61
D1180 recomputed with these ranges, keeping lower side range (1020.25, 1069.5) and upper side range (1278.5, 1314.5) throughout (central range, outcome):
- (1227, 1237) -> -2.39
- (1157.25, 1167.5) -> 3.23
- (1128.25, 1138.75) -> -2.63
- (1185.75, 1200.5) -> -4.69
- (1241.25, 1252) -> -3.22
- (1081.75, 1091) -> -2.65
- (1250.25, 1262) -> -3.18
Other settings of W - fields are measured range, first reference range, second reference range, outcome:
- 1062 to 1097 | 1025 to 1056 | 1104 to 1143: -0.4 keV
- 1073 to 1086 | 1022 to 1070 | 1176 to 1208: -1.6 keV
